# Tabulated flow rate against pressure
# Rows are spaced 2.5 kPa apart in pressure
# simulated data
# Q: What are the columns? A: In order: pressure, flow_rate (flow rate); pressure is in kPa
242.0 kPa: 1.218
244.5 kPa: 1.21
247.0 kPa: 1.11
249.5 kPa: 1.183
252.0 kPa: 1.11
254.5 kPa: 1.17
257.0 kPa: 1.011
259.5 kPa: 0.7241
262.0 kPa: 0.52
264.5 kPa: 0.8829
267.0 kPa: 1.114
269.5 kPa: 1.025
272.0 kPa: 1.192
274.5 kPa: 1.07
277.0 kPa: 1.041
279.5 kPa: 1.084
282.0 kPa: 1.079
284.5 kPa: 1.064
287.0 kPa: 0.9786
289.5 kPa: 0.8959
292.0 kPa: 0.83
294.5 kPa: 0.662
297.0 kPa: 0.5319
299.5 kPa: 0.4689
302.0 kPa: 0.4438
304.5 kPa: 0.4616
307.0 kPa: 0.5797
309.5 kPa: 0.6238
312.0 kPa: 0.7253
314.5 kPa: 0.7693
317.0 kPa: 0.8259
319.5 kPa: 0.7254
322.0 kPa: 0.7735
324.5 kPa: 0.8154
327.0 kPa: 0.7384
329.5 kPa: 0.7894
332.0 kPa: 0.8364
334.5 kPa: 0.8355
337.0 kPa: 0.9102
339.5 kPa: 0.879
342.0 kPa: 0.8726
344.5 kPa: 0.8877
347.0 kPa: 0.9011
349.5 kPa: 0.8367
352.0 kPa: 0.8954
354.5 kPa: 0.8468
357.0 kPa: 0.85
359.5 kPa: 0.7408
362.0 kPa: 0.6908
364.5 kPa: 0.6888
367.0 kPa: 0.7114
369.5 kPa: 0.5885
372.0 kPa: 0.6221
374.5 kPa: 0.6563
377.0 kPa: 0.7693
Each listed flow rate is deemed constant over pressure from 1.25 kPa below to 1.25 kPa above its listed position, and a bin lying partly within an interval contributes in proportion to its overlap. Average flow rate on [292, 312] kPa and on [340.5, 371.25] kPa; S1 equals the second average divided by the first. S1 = 1.39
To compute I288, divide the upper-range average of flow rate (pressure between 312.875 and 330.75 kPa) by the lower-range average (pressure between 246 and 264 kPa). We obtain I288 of 0.80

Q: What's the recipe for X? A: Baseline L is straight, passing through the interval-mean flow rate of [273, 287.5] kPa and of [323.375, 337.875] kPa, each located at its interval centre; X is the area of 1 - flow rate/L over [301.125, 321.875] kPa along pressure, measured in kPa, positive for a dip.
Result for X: 5.71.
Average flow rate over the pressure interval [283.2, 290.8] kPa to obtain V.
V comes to 0.979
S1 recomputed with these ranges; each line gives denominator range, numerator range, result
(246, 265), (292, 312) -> 0.59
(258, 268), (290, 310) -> 0.72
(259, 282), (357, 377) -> 0.71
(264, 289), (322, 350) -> 0.80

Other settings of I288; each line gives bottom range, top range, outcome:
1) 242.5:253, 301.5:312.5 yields 0.49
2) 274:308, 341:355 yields 1.10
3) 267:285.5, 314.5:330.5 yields 0.72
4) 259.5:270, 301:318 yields 0.74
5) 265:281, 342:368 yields 0.75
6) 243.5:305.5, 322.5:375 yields 0.87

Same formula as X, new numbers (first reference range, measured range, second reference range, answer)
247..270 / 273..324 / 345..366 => 7.1 kPa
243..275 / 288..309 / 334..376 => 7.1 kPa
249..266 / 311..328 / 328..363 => 2.0 kPa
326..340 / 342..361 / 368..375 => -3.1 kPa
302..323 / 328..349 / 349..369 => -3.9 kPa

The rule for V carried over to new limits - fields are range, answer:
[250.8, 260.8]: 1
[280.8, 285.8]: 1.07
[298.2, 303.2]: 0.457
